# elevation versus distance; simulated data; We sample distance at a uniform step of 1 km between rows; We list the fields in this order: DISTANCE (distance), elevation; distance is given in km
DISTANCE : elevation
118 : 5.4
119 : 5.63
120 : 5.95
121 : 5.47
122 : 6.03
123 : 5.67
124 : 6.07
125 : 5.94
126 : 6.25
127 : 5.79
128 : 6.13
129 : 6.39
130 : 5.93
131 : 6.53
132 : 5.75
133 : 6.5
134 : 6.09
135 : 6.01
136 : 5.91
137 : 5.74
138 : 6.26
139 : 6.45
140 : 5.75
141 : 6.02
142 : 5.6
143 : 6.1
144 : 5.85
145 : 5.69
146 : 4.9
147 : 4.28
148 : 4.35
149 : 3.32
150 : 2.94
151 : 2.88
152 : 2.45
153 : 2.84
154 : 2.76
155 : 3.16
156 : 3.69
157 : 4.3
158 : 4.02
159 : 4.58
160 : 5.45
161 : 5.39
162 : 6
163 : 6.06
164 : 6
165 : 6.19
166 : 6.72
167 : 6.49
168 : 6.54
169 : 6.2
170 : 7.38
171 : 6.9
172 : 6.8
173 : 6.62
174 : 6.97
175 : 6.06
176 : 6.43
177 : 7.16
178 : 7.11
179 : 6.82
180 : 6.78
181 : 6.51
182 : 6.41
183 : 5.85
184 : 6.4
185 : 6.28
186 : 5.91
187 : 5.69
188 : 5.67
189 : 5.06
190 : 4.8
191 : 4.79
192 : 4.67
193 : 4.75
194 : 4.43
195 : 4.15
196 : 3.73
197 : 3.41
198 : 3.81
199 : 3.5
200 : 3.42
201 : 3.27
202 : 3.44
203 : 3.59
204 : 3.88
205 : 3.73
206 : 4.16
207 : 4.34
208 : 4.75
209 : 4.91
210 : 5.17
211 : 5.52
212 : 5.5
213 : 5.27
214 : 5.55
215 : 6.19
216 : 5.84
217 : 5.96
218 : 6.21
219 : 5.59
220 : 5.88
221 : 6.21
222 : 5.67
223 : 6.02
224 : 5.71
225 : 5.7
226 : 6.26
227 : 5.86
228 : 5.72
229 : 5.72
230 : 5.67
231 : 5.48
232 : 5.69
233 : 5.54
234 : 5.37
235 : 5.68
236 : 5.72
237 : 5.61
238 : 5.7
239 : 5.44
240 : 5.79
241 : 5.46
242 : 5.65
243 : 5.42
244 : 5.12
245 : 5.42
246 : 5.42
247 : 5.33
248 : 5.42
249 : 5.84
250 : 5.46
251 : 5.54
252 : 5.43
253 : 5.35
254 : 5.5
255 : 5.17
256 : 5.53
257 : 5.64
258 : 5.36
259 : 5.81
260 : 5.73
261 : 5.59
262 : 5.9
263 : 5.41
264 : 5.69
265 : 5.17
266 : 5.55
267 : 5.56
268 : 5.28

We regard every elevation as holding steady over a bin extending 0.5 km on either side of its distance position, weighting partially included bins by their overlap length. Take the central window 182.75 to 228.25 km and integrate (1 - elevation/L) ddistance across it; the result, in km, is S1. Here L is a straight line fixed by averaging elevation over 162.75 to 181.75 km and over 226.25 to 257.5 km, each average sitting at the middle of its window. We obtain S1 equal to 7.82 km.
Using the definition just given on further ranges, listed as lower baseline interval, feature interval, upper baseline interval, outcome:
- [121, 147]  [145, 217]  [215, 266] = 8.8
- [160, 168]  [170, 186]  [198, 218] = -2.7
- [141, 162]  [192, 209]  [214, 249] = 4.0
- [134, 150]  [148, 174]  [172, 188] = 4.1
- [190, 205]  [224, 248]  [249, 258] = -3.0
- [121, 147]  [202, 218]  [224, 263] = 2.1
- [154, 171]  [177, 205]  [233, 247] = 2.6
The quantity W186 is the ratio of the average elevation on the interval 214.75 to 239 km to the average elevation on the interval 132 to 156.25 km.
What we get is 1.19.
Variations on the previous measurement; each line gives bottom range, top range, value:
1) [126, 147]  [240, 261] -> 0.92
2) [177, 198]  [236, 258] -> 1.01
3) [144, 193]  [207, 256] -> 1.03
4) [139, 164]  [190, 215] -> 0.95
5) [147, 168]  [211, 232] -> 1.28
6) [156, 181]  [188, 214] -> 0.71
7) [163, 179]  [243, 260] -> 0.82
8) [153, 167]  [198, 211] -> 0.82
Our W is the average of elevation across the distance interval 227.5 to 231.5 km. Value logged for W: 5.65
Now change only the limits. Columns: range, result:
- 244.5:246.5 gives 5.42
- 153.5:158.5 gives 3.59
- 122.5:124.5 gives 5.87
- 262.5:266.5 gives 5.46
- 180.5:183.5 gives 6.26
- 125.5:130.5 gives 6.1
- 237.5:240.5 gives 5.64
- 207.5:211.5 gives 5.09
